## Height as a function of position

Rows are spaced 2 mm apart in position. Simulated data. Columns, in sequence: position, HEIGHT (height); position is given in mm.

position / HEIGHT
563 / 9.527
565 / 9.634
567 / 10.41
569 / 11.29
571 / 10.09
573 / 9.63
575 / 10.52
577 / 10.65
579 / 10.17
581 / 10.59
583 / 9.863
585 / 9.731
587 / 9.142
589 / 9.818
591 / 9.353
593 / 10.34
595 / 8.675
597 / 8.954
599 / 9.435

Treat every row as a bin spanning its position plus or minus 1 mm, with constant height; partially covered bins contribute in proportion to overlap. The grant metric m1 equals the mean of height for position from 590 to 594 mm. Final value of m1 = 9.85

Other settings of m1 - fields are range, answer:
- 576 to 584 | 10.3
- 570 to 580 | 10.2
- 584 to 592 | 9.51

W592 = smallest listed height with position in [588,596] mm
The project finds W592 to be 8.675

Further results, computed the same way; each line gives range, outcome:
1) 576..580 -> 10.17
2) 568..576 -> 9.63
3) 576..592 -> 9.142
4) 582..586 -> 9.731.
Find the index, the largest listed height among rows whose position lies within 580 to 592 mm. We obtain 10.59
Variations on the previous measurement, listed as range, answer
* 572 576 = 10.52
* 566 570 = 11.29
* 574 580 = 10.65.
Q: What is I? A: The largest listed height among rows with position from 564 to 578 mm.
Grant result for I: 11.29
